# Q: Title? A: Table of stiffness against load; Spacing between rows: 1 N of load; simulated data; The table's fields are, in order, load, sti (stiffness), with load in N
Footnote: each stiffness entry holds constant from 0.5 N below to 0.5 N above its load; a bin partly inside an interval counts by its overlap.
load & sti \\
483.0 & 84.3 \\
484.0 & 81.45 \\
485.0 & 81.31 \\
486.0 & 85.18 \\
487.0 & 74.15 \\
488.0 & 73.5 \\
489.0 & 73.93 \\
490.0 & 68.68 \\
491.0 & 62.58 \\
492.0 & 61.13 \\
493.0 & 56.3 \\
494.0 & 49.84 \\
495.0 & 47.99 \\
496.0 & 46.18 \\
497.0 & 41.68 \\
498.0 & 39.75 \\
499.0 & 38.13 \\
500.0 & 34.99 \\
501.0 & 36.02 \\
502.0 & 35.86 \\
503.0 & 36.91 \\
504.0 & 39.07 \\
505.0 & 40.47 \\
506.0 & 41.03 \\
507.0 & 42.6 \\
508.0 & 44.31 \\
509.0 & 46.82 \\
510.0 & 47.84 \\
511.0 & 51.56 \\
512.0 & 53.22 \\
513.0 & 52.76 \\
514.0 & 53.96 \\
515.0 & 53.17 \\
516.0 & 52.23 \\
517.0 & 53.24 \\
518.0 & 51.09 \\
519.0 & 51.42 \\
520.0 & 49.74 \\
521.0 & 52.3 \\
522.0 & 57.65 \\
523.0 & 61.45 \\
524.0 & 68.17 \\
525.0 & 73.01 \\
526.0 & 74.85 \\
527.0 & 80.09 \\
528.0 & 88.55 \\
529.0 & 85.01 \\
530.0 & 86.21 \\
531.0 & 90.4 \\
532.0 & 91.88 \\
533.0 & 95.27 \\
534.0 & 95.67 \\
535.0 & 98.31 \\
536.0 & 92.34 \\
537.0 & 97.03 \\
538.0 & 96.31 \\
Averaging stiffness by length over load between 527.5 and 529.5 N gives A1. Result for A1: 86.8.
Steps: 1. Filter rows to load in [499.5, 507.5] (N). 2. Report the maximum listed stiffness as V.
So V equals 42.6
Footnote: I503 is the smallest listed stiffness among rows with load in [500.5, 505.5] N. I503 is 35.86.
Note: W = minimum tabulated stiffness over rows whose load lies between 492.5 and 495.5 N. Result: 47.99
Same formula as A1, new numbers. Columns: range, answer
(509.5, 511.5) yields 49.7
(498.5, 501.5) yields 36.4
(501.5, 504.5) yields 37.3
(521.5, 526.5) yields 67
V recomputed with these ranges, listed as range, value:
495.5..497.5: 46.18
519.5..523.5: 61.45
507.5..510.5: 47.84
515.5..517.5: 53.24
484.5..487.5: 85.18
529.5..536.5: 98.31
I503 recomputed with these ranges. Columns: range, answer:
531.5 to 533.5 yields 91.88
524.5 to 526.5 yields 73.01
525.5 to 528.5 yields 74.85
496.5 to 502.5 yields 34.99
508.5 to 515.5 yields 46.82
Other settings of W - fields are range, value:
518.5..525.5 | 49.74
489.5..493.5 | 56.3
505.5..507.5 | 41.03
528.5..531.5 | 85.01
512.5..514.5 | 52.76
